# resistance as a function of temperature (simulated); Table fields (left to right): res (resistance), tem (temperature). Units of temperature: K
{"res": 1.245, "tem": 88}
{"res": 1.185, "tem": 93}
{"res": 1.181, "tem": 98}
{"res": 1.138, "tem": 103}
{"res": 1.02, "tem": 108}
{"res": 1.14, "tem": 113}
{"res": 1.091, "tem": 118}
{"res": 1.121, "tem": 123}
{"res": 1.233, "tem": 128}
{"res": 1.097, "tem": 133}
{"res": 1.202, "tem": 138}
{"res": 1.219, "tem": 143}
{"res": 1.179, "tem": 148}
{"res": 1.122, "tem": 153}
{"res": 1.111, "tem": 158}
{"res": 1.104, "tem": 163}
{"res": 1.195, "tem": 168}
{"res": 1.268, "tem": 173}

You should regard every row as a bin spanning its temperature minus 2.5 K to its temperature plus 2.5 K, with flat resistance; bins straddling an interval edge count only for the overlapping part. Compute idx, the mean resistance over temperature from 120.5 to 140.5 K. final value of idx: 1.16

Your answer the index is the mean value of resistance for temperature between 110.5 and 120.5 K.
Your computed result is 1.12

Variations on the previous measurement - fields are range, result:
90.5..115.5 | 1.13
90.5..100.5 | 1.18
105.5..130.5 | 1.12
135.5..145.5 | 1.21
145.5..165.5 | 1.13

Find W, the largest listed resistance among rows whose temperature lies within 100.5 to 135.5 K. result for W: 1.233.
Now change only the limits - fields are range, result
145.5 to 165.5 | 1.179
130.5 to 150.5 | 1.219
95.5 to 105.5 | 1.181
